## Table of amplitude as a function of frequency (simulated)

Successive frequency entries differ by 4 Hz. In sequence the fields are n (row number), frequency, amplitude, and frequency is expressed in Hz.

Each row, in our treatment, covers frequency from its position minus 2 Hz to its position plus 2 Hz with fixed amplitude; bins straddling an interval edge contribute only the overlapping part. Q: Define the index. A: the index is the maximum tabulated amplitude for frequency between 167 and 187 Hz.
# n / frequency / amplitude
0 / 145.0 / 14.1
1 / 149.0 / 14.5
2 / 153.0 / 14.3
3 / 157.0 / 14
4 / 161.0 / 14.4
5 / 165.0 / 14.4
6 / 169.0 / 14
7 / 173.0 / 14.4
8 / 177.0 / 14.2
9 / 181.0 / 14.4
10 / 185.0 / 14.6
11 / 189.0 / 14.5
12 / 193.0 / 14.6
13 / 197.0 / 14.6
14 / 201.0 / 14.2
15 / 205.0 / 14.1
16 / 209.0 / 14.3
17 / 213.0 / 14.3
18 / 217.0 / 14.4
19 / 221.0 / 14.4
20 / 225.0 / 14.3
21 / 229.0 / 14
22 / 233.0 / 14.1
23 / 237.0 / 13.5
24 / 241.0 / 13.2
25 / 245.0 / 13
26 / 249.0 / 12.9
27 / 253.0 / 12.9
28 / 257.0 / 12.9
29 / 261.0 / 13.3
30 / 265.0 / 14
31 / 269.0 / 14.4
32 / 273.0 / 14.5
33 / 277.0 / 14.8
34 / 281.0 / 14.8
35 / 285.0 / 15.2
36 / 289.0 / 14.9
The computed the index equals 14.6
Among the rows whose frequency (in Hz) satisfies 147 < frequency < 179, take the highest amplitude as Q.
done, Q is 14.5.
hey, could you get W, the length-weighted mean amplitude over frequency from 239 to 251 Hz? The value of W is 13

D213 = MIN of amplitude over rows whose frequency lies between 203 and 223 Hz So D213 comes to 14.1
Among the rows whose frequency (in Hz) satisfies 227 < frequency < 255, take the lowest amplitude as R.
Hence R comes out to 12.9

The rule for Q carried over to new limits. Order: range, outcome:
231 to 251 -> 14.1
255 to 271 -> 14.4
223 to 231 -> 14.3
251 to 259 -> 12.9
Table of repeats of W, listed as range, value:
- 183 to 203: 14.5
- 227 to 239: 13.9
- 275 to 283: 14.8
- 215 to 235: 14.2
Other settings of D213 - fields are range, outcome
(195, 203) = 14.2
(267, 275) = 14.4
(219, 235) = 14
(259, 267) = 13.3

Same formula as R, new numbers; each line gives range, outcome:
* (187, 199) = 14.5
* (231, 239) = 13.5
